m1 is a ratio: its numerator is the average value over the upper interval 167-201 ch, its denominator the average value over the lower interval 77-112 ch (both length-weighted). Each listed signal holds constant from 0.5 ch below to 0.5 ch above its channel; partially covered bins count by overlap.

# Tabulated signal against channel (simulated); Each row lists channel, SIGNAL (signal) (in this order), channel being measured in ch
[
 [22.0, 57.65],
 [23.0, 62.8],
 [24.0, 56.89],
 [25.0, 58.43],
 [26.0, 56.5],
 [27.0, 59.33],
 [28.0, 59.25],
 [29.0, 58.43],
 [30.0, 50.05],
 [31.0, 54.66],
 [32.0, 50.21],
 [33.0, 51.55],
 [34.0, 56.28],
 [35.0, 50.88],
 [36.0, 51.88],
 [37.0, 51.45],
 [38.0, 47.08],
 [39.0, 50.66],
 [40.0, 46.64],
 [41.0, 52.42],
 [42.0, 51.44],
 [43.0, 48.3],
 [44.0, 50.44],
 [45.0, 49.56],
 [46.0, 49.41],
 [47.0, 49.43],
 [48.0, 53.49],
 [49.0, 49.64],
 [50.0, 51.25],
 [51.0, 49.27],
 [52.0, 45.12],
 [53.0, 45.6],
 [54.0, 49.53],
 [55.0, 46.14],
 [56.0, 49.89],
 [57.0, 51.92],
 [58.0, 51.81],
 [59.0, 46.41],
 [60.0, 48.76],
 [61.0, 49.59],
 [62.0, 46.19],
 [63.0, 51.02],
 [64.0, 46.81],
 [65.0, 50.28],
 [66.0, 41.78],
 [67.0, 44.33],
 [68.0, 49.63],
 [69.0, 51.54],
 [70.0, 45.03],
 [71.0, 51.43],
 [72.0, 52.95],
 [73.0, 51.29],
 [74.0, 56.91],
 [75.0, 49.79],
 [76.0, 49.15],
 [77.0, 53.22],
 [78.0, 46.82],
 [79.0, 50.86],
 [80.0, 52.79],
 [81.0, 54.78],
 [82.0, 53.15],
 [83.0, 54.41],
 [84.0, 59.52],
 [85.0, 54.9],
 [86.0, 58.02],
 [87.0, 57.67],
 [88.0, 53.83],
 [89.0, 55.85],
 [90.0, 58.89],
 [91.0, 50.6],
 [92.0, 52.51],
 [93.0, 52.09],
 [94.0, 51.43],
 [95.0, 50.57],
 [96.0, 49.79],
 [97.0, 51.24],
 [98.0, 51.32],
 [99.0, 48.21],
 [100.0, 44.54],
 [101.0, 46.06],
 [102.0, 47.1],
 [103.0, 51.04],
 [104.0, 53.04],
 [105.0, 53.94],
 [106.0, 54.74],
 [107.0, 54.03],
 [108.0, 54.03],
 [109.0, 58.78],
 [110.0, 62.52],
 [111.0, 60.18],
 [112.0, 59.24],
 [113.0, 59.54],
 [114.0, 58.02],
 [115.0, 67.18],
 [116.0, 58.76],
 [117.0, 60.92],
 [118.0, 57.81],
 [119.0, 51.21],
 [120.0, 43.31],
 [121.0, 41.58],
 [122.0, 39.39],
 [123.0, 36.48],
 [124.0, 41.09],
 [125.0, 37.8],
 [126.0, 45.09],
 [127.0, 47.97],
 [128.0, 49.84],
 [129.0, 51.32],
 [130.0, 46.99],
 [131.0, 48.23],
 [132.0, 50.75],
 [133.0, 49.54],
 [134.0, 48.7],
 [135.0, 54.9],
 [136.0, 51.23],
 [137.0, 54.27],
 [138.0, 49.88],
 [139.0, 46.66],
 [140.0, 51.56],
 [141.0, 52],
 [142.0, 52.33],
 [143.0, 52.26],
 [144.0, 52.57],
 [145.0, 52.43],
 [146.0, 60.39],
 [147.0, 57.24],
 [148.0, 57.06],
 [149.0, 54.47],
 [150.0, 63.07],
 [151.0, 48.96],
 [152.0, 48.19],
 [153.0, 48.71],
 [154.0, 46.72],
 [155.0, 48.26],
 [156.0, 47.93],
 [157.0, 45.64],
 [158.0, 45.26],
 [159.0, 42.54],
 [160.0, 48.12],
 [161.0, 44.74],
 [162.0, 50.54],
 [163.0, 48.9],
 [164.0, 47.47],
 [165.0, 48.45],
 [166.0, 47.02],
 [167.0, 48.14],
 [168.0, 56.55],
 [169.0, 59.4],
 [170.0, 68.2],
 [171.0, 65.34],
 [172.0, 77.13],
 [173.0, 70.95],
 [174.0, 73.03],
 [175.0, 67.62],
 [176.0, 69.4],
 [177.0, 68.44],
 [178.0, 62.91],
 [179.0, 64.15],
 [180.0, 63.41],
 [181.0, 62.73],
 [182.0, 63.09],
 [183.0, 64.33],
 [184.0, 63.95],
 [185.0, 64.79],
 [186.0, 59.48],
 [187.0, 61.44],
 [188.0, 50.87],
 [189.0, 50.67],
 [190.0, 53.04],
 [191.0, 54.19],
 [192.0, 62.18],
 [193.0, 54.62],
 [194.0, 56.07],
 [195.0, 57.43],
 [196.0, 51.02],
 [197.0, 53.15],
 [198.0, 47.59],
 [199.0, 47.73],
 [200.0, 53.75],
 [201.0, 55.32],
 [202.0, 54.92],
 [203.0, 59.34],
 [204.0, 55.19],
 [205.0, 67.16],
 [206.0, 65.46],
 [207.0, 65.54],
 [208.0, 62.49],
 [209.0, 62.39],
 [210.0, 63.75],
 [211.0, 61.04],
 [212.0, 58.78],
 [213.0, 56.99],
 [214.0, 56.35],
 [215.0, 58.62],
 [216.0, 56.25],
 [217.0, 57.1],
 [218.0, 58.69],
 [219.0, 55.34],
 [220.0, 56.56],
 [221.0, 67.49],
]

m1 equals 1.1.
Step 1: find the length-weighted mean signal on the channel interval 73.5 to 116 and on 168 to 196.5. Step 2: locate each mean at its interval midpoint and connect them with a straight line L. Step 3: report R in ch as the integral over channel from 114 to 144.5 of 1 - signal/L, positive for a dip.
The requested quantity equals 3.9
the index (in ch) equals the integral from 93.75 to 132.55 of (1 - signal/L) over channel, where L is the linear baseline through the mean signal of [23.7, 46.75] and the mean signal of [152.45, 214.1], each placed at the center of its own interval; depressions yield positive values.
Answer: 2.8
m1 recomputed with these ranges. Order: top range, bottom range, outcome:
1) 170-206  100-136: 1.18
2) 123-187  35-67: 1.11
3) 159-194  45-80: 1.20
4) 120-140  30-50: 0.92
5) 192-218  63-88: 1.12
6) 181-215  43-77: 1.18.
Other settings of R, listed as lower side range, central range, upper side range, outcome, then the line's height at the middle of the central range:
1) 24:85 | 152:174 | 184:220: 1.1 ch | 55.8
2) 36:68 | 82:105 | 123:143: -1.7 ch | 48.8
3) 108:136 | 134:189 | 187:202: -3.3 ch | 52.7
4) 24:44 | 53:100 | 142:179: 2.4 ch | 53.8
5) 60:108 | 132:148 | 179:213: 0.7 ch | 54.9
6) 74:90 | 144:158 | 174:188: 2.1 ch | 61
